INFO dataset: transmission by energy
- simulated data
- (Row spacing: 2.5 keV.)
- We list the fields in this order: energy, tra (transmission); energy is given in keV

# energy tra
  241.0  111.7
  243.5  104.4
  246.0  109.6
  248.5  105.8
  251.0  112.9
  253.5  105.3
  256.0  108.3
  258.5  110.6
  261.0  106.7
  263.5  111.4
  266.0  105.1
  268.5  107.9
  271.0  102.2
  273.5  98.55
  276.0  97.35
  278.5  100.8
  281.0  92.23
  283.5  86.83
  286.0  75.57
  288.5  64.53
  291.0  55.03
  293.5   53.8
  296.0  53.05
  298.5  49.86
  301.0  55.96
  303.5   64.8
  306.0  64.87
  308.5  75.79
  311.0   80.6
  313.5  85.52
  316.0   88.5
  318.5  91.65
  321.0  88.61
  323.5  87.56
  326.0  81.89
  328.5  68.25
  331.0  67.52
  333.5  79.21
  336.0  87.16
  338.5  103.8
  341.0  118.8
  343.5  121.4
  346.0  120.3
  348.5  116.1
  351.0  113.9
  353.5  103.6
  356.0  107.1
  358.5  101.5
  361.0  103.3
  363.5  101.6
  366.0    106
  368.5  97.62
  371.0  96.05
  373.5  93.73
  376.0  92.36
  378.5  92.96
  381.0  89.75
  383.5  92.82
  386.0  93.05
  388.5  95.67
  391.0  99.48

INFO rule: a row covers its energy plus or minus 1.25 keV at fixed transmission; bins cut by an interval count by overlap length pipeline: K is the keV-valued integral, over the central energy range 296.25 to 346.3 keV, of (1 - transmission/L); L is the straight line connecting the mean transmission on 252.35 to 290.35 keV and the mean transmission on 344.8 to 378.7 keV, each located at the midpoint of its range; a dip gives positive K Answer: 9.0 keV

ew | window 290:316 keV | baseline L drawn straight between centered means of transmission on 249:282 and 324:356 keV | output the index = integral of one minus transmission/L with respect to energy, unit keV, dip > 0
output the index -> 9.30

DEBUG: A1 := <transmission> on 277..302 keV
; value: 69.2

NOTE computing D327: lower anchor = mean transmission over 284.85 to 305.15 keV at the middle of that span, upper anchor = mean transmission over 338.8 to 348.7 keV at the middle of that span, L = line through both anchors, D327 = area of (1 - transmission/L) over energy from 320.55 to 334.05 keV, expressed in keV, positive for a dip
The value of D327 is 2.7 keV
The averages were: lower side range 59.1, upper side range 118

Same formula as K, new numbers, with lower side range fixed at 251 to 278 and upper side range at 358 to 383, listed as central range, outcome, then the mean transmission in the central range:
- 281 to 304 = 8.8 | 63.7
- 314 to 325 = 1.4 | 88.7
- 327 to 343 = 1.8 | 89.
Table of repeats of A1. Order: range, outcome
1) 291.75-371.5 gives 88.3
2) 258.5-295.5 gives 89.8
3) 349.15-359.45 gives 107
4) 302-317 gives 76.1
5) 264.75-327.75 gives 80.2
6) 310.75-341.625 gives 86.4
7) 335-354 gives 111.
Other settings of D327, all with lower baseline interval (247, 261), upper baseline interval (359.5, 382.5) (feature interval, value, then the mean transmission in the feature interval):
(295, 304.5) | 4.40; 55.8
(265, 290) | 3.21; 92.6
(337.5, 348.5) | -1.83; 116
